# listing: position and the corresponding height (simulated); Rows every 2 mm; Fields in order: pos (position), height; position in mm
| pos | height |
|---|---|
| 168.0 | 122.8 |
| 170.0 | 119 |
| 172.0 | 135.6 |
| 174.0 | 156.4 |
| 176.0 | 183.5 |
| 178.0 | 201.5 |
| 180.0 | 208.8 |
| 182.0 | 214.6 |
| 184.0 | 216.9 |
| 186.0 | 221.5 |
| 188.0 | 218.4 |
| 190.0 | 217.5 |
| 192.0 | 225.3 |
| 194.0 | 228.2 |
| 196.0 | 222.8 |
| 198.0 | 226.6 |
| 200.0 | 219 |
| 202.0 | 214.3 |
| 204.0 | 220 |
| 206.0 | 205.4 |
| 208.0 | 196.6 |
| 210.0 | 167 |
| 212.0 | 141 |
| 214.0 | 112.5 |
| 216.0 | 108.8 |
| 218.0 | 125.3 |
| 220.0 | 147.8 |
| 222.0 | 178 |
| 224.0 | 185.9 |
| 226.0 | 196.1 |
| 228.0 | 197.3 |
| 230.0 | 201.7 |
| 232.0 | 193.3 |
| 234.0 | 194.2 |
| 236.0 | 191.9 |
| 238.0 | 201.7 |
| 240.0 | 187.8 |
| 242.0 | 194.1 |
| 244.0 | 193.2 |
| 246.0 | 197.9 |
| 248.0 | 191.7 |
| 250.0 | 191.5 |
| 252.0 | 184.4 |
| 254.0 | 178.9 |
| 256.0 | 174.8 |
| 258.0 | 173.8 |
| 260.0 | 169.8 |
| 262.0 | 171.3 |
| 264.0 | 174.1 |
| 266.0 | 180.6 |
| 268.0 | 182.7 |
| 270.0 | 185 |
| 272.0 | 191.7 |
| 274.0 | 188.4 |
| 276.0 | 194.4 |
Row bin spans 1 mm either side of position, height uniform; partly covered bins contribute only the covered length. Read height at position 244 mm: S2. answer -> 193.2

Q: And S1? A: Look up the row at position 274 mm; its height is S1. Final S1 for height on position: 188.4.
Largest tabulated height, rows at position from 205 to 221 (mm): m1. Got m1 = 205.4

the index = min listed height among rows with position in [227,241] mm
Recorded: 187.8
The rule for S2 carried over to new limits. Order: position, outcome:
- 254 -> 178.9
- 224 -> 185.9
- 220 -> 147.8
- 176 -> 183.5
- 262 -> 171.3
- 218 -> 125.3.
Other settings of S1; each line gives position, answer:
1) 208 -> 196.6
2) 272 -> 191.7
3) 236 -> 191.9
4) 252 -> 184.4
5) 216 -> 108.8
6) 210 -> 167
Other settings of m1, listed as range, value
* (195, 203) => 226.6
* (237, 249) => 201.7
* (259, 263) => 171.3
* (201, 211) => 220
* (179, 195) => 228.2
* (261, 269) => 182.7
